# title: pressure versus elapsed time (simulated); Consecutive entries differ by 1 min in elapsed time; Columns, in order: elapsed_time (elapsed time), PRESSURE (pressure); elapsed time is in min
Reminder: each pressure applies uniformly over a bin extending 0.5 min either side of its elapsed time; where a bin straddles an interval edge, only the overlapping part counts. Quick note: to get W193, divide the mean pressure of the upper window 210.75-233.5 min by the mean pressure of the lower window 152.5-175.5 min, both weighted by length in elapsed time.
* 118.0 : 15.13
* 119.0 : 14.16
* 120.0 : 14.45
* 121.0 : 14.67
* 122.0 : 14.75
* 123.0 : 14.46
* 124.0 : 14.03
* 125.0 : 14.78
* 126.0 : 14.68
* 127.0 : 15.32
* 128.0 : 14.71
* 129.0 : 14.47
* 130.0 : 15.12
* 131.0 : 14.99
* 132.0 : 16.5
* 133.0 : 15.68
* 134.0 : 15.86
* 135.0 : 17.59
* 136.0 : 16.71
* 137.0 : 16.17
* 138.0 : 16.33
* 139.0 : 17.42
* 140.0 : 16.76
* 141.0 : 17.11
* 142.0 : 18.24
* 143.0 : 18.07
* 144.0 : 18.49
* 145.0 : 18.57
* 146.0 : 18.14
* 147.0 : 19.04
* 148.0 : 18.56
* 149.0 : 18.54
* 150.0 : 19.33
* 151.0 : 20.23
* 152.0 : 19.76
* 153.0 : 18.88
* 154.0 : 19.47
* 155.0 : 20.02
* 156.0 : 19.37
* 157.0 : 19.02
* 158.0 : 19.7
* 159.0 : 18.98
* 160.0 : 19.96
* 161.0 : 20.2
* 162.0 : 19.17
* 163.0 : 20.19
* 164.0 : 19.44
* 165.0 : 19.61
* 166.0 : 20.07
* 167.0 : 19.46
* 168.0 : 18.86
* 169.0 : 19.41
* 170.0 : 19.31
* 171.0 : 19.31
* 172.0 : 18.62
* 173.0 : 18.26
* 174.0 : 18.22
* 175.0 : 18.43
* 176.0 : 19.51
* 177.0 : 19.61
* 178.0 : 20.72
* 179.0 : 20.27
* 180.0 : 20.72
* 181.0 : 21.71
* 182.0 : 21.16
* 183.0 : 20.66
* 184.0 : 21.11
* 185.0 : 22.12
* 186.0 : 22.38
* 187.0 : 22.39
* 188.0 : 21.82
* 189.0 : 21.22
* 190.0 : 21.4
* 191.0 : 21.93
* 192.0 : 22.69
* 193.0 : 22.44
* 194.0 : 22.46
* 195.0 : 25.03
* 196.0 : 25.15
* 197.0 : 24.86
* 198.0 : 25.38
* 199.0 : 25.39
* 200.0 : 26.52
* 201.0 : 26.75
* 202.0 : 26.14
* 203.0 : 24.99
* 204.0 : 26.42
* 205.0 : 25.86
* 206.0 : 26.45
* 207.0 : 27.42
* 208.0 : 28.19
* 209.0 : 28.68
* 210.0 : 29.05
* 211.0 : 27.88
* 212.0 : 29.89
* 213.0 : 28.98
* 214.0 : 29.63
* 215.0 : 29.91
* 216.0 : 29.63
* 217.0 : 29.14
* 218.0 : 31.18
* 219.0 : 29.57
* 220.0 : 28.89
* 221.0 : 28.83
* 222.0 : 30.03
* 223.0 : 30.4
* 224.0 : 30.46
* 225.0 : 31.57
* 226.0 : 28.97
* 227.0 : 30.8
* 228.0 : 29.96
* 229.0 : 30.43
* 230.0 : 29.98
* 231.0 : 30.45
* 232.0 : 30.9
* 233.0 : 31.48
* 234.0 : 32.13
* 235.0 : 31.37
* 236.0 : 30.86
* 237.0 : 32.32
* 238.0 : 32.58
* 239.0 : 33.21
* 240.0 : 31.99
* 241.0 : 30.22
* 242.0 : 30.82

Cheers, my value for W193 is 1.6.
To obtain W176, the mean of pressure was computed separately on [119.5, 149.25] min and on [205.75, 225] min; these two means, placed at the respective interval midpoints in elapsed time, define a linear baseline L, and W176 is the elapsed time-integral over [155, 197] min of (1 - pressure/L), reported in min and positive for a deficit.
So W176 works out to 4.30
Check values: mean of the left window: 16.3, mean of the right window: 29.3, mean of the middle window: 20.6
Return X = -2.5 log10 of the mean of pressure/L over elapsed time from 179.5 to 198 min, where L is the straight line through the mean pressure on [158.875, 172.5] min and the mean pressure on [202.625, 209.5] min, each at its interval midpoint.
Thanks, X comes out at 0.064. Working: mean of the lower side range 19.5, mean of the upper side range 26.9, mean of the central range 22.4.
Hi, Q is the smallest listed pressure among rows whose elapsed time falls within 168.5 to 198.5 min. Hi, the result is 18.22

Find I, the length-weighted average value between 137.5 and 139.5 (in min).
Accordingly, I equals 16.9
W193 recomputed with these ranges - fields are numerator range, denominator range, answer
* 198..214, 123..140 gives 1.74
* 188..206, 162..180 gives 1.26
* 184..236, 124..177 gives 1.51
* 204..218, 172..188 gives 1.39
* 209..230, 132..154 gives 1.66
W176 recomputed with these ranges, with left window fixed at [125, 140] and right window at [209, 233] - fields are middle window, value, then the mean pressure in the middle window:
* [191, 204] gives 0.7 min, 24.8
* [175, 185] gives 1.2 min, 20.6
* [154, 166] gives 0.3 min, 19.6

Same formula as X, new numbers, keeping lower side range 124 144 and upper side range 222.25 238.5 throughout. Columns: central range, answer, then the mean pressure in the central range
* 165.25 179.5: 0.143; 19.3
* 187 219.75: 0.023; 26.3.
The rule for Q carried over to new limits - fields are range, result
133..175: 15.68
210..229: 27.88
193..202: 22.44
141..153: 17.11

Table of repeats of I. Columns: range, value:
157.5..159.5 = 19.3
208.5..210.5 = 28.9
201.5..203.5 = 25.6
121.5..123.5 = 14.6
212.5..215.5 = 29.5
